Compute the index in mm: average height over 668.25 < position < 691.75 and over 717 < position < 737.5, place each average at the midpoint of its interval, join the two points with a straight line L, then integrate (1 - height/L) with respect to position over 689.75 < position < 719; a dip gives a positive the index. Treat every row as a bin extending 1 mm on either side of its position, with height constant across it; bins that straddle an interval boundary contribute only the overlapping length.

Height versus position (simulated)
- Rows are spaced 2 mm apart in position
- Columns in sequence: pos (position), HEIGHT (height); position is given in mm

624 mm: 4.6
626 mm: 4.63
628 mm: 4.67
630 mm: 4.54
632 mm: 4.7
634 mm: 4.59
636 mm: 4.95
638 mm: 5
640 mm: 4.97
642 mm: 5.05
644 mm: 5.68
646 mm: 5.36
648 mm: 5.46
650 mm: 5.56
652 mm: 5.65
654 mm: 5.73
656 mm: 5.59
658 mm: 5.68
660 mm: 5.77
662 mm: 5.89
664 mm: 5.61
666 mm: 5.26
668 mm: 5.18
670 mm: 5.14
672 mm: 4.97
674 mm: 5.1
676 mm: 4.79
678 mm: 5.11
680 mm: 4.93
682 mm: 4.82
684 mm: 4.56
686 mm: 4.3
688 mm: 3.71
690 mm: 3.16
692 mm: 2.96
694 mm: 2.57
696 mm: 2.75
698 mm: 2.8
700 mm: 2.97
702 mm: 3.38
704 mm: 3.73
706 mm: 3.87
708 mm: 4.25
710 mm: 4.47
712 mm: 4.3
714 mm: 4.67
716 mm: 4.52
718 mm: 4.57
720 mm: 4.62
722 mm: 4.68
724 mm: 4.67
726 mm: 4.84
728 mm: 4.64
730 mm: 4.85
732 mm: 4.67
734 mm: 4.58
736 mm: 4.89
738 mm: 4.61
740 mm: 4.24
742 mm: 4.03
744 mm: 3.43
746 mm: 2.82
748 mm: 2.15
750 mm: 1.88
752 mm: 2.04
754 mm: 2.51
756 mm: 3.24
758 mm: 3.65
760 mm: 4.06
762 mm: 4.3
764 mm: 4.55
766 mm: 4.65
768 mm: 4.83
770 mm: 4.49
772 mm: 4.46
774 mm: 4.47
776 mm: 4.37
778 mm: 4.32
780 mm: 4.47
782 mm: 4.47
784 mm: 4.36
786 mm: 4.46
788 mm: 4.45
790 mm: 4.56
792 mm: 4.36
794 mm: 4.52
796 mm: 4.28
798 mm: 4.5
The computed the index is 6.1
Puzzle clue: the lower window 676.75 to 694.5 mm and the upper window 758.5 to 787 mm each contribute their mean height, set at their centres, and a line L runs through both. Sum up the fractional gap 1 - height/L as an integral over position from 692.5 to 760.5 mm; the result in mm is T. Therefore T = 6.7 mm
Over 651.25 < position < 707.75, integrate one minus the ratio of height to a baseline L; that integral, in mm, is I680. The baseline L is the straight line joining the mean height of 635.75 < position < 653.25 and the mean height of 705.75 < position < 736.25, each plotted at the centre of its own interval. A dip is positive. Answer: 5.8 mm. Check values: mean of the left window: 5.32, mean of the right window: 4.58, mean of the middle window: 4.49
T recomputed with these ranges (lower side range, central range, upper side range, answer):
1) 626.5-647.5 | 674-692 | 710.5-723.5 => 1.3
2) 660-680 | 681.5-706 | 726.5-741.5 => 7.6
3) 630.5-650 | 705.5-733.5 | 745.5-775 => -3.0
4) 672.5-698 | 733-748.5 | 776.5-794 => 1.3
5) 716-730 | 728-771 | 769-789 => 6.7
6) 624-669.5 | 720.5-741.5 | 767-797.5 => 0.5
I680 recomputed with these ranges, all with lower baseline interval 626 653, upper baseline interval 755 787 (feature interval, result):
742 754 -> 5.0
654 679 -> -2.2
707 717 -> 0.5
